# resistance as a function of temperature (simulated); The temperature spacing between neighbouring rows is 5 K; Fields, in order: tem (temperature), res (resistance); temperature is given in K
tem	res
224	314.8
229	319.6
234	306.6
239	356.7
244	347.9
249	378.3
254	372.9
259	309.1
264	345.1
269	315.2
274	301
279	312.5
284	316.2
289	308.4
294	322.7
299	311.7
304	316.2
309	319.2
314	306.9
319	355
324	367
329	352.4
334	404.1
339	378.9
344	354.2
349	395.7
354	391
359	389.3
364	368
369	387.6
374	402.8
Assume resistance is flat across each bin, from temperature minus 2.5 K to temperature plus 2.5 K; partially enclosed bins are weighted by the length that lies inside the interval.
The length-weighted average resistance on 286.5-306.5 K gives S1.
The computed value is 315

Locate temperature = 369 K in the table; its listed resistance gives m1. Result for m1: 387.6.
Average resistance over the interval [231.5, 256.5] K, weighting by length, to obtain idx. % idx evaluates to 352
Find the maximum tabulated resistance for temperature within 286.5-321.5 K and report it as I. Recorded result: 355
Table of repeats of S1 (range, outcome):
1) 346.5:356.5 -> 393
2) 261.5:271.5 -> 330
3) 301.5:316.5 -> 314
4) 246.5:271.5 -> 344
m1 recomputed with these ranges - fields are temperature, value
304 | 316.2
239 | 356.7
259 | 309.1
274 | 301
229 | 319.6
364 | 368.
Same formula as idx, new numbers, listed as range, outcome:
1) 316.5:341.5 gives 371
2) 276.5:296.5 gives 315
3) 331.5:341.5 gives 392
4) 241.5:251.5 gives 363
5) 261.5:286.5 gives 318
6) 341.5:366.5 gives 380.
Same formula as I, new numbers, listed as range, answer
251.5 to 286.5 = 372.9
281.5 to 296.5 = 322.7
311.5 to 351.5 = 404.1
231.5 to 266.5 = 378.3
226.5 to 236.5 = 319.6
